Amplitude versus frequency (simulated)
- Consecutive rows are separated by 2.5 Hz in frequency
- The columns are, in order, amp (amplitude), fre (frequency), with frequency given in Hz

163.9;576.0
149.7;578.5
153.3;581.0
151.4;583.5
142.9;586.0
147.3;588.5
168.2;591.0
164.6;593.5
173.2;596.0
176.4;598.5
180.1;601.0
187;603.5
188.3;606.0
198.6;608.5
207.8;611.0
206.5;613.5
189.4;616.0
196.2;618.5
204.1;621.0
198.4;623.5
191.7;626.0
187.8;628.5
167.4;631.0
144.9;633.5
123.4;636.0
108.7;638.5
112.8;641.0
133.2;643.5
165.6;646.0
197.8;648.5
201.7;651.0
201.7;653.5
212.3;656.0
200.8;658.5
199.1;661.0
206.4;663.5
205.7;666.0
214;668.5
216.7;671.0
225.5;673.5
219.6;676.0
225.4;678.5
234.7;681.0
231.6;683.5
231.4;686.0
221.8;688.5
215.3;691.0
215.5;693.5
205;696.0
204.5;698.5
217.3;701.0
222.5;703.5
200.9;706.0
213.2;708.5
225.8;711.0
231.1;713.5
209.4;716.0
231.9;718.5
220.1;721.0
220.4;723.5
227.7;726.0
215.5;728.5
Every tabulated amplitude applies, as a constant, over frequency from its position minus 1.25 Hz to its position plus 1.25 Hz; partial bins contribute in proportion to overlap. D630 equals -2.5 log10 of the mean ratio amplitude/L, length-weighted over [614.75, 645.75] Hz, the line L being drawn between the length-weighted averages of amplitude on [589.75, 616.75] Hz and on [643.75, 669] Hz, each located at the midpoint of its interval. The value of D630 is 0.17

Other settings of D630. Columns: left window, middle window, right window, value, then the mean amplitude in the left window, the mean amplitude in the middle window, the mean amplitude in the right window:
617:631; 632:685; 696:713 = 0.07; 193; 190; 214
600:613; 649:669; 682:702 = 0.02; 193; 205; 218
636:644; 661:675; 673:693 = -0.14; 118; 212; 225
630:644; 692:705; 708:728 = -0.06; 131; 213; 223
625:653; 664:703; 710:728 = -0.13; 159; 219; 223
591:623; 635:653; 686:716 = 0.30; 189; 152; 216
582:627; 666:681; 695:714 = -0.08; 182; 220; 215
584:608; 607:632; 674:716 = -0.08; 170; 195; 220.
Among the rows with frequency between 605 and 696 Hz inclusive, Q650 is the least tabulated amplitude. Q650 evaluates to 108.7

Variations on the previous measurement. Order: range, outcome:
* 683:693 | 215.3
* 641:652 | 112.8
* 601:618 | 180.1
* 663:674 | 205.7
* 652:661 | 199.1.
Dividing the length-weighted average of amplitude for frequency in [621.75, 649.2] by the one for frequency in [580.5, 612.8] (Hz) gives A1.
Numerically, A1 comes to 0.9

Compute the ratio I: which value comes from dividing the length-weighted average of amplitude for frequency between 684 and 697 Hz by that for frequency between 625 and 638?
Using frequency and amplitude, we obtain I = 1.4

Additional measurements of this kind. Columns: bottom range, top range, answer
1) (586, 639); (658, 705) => 1.23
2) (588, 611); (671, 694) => 1.26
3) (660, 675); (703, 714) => 1.03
